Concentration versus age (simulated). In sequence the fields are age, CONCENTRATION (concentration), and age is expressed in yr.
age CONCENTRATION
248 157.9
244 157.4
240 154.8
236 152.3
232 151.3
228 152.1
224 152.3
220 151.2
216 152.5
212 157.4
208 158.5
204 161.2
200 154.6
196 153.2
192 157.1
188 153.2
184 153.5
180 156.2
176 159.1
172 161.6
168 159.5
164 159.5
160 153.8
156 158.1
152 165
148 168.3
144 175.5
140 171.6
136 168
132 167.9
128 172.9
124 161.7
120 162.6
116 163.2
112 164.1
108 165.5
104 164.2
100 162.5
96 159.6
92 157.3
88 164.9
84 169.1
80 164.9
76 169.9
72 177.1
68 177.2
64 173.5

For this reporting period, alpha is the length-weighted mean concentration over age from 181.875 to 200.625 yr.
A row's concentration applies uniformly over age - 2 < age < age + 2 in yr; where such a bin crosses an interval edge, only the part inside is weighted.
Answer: 154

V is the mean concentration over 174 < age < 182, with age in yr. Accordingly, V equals 158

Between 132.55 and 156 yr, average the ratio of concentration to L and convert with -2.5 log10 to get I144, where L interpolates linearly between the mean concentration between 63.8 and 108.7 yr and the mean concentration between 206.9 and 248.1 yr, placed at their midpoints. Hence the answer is -0.05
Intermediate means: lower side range 167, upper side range 154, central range 169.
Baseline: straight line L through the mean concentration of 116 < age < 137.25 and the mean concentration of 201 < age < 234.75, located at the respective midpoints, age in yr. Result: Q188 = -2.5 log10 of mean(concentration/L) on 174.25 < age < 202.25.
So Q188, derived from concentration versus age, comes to 0.02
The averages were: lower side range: 166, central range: 155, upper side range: 155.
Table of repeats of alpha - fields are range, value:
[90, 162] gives 165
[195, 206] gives 157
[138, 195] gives 161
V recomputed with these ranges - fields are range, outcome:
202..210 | 160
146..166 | 161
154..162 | 156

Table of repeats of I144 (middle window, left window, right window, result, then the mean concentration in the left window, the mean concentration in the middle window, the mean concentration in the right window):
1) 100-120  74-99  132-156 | 0.01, 164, 164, 169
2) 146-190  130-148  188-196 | 0.02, 170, 159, 155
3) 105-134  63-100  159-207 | -0.01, 168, 165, 157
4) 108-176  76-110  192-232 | -0.03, 164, 164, 155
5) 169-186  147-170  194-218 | 0.01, 160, 158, 156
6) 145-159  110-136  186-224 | -0.01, 166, 164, 155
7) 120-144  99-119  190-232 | -0.04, 164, 169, 155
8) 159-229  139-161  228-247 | 0.03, 166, 156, 154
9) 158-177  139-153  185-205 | 0.03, 170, 159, 155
